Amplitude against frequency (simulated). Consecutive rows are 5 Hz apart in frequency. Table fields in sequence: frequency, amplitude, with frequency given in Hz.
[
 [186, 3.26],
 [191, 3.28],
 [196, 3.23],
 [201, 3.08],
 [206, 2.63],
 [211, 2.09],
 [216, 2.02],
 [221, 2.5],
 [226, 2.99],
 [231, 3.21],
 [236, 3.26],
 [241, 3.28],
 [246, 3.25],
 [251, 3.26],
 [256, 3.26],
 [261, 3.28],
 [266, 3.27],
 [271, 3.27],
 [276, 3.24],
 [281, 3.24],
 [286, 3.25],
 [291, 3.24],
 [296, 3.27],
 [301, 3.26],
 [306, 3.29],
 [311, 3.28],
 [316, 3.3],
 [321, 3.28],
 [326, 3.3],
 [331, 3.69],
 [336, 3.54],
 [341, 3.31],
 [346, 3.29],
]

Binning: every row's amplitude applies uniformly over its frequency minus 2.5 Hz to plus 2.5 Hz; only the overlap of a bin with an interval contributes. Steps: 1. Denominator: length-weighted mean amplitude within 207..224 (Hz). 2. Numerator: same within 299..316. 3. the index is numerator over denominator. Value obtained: 1.45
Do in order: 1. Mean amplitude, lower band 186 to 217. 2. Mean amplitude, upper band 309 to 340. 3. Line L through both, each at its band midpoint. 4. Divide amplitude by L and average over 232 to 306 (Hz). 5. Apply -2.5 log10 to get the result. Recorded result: -0.05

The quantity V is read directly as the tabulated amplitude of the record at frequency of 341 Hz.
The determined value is 3.31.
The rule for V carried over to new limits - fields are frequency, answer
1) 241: 3.28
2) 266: 3.27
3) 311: 3.28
